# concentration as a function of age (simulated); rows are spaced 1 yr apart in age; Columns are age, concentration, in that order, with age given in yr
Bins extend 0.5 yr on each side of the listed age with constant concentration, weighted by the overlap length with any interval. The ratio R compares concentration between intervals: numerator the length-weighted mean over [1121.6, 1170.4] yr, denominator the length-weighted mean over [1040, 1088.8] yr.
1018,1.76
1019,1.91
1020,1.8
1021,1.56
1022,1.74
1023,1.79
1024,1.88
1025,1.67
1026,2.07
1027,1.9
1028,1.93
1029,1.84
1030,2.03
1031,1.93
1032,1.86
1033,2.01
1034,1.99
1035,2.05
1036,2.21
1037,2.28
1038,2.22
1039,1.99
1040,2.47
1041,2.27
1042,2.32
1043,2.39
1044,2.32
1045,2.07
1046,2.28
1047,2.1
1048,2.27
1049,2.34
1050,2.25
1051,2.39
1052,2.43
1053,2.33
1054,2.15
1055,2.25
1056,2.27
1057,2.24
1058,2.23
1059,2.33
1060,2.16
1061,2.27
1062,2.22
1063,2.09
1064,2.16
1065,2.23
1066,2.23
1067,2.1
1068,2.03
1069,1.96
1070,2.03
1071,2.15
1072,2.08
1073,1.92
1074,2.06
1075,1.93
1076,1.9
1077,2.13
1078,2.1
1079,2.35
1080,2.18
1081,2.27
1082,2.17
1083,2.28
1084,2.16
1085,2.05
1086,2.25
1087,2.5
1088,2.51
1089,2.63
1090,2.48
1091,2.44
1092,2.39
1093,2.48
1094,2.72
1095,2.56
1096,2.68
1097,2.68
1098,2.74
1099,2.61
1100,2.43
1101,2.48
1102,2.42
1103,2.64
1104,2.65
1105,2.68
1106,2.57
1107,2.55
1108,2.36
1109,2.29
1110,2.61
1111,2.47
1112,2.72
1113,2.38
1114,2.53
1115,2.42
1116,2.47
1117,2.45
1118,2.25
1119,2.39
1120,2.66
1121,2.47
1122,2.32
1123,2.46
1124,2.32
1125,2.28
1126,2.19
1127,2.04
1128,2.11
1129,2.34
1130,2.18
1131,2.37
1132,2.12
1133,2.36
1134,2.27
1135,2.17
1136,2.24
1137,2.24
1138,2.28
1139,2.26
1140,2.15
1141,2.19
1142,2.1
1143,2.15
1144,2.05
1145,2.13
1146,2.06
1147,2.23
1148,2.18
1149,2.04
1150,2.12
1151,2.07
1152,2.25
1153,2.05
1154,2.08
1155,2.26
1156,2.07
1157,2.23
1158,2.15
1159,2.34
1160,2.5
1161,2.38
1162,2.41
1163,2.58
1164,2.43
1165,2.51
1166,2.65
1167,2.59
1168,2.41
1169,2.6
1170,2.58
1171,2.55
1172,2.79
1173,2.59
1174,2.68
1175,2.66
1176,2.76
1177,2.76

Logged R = 1.03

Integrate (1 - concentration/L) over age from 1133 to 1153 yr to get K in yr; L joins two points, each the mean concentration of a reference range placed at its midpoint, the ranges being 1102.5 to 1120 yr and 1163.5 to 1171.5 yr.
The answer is 2.80 yr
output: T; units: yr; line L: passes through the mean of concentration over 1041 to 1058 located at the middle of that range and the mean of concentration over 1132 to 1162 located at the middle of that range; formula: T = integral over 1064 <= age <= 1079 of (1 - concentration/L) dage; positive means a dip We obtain 1.2 yr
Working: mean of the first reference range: 2.27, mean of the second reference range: 2.2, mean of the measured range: 2.07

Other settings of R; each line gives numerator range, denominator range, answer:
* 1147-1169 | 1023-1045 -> 1.11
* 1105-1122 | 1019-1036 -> 1.31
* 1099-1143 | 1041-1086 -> 1.08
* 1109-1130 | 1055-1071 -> 1.10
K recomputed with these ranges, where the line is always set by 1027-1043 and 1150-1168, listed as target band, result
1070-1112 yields -3.4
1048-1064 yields -0.9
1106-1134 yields -1.6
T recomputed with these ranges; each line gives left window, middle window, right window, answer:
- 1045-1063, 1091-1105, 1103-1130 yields -1.2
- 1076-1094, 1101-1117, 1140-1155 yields -1.9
